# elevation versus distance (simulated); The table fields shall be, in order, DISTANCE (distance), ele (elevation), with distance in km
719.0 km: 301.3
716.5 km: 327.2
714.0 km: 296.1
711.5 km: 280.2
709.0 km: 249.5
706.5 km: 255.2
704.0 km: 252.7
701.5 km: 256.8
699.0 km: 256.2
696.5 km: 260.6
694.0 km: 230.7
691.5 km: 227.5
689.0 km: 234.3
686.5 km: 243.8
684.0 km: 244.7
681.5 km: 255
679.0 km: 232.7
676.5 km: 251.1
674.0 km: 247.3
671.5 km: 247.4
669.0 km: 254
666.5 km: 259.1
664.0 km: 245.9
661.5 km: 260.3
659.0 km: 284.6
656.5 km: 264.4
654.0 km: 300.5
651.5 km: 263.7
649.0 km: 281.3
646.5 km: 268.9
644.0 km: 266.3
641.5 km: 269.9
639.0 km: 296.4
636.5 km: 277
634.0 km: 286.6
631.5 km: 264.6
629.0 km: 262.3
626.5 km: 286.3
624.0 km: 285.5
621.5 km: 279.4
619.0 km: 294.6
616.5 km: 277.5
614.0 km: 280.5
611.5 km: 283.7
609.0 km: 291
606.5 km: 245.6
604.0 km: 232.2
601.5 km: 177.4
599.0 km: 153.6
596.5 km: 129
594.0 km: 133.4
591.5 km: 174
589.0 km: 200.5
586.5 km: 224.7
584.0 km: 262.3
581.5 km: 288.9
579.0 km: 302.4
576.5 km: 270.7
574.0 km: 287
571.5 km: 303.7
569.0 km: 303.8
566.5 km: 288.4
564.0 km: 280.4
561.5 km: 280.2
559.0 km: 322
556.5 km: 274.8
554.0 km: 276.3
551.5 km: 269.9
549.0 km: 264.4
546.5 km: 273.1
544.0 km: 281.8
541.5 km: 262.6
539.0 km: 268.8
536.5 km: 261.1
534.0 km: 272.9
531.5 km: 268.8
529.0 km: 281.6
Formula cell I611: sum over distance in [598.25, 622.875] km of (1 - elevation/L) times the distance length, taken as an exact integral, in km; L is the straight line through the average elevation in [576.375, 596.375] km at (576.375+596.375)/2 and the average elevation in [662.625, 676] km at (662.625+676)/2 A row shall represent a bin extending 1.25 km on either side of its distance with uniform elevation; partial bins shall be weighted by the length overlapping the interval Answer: -2.3 km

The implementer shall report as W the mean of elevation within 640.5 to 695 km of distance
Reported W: 256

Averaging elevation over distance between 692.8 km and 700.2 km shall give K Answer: 249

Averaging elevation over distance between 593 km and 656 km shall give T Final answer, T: 256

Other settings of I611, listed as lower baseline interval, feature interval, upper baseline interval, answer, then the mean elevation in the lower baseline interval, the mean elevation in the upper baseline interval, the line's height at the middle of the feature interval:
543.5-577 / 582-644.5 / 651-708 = 5.61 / 284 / 253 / 271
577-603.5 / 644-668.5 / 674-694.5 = -4.09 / 207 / 241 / 231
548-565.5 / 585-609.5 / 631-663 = 7.46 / 281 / 276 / 279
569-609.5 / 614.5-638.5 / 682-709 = -4.41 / 231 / 247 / 236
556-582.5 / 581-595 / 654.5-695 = 3.60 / 292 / 250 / 284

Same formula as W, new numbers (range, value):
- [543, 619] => 255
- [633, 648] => 277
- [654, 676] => 260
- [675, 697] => 242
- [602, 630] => 272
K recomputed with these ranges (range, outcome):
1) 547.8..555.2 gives 270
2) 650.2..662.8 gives 275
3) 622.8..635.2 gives 277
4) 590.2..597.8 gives 146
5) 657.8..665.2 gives 264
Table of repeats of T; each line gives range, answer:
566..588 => 280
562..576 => 291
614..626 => 284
